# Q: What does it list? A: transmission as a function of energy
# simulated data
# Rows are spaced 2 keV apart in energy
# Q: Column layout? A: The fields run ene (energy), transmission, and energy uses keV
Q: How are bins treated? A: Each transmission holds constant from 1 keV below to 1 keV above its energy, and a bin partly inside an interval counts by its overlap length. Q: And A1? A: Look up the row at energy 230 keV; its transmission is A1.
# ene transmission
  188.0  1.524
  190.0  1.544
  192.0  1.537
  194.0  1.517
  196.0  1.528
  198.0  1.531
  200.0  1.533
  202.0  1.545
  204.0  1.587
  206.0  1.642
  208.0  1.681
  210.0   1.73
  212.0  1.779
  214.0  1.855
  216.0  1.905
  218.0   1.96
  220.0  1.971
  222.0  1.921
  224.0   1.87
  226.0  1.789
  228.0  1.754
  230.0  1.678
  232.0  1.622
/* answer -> 1.678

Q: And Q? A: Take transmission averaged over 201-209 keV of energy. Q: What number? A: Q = 1.61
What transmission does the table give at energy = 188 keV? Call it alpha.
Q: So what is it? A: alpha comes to 1.524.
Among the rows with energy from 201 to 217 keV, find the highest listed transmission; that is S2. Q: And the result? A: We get 1.905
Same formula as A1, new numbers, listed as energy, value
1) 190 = 1.544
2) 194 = 1.517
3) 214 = 1.855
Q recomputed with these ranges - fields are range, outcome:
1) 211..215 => 1.82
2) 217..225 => 1.93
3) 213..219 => 1.91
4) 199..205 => 1.55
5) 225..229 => 1.77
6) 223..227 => 1.83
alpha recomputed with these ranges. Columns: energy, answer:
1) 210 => 1.73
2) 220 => 1.971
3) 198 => 1.531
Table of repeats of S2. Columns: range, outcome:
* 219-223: 1.971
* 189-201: 1.544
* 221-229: 1.921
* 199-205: 1.587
